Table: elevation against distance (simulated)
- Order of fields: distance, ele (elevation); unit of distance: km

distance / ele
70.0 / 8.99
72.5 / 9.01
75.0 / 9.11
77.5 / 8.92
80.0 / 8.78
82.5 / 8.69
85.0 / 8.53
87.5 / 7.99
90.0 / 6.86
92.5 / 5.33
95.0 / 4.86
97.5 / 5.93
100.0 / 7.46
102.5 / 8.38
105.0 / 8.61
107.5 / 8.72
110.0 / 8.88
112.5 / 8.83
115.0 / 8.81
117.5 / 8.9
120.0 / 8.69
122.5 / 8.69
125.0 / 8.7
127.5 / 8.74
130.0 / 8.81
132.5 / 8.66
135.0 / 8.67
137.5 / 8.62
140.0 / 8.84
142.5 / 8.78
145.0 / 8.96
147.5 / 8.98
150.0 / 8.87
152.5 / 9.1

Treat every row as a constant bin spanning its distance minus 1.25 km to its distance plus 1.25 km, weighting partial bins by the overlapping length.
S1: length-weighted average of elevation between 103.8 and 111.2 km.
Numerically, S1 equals 8.74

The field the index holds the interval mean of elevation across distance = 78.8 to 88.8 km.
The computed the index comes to 8.49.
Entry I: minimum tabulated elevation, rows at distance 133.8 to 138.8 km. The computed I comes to 8.62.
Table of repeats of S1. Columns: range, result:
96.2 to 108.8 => 7.81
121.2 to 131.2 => 8.73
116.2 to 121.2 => 8.8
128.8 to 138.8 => 8.69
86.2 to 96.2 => 6.28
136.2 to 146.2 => 8.8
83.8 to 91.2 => 7.79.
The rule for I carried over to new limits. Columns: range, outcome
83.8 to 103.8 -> 4.86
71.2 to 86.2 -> 8.53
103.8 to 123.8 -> 8.61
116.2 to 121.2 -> 8.69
